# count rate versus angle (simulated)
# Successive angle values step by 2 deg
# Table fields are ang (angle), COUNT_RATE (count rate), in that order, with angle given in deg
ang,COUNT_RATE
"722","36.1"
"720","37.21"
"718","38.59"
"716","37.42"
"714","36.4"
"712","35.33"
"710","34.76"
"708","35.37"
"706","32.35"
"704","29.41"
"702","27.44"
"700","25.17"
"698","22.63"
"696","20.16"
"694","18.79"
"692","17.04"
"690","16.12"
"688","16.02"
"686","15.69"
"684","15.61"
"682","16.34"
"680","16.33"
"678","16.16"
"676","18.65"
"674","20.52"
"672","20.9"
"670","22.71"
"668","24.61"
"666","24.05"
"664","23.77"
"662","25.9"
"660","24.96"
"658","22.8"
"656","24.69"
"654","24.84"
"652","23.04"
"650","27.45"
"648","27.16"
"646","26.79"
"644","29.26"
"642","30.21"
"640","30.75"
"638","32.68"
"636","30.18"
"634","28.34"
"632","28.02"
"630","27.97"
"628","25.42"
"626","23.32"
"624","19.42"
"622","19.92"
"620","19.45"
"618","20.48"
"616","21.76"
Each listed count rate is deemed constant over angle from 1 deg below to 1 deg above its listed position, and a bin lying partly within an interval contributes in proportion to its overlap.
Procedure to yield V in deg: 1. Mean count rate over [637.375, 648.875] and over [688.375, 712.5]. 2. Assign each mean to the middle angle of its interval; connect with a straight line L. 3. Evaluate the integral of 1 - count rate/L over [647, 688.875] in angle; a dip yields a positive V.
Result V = 9.6 deg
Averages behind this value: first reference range 29.4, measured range 21.5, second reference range 25.8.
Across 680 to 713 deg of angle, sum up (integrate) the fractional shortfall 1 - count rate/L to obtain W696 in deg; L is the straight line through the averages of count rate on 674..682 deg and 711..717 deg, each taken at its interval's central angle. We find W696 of 5.12 deg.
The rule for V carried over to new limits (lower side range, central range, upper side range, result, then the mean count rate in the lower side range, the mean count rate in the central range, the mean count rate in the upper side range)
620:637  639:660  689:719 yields -0.6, 25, 26.6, 28.5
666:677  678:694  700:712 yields 5.9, 21.7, 16.3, 31.6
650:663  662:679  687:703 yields 1.1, 24.6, 21.7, 20.4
